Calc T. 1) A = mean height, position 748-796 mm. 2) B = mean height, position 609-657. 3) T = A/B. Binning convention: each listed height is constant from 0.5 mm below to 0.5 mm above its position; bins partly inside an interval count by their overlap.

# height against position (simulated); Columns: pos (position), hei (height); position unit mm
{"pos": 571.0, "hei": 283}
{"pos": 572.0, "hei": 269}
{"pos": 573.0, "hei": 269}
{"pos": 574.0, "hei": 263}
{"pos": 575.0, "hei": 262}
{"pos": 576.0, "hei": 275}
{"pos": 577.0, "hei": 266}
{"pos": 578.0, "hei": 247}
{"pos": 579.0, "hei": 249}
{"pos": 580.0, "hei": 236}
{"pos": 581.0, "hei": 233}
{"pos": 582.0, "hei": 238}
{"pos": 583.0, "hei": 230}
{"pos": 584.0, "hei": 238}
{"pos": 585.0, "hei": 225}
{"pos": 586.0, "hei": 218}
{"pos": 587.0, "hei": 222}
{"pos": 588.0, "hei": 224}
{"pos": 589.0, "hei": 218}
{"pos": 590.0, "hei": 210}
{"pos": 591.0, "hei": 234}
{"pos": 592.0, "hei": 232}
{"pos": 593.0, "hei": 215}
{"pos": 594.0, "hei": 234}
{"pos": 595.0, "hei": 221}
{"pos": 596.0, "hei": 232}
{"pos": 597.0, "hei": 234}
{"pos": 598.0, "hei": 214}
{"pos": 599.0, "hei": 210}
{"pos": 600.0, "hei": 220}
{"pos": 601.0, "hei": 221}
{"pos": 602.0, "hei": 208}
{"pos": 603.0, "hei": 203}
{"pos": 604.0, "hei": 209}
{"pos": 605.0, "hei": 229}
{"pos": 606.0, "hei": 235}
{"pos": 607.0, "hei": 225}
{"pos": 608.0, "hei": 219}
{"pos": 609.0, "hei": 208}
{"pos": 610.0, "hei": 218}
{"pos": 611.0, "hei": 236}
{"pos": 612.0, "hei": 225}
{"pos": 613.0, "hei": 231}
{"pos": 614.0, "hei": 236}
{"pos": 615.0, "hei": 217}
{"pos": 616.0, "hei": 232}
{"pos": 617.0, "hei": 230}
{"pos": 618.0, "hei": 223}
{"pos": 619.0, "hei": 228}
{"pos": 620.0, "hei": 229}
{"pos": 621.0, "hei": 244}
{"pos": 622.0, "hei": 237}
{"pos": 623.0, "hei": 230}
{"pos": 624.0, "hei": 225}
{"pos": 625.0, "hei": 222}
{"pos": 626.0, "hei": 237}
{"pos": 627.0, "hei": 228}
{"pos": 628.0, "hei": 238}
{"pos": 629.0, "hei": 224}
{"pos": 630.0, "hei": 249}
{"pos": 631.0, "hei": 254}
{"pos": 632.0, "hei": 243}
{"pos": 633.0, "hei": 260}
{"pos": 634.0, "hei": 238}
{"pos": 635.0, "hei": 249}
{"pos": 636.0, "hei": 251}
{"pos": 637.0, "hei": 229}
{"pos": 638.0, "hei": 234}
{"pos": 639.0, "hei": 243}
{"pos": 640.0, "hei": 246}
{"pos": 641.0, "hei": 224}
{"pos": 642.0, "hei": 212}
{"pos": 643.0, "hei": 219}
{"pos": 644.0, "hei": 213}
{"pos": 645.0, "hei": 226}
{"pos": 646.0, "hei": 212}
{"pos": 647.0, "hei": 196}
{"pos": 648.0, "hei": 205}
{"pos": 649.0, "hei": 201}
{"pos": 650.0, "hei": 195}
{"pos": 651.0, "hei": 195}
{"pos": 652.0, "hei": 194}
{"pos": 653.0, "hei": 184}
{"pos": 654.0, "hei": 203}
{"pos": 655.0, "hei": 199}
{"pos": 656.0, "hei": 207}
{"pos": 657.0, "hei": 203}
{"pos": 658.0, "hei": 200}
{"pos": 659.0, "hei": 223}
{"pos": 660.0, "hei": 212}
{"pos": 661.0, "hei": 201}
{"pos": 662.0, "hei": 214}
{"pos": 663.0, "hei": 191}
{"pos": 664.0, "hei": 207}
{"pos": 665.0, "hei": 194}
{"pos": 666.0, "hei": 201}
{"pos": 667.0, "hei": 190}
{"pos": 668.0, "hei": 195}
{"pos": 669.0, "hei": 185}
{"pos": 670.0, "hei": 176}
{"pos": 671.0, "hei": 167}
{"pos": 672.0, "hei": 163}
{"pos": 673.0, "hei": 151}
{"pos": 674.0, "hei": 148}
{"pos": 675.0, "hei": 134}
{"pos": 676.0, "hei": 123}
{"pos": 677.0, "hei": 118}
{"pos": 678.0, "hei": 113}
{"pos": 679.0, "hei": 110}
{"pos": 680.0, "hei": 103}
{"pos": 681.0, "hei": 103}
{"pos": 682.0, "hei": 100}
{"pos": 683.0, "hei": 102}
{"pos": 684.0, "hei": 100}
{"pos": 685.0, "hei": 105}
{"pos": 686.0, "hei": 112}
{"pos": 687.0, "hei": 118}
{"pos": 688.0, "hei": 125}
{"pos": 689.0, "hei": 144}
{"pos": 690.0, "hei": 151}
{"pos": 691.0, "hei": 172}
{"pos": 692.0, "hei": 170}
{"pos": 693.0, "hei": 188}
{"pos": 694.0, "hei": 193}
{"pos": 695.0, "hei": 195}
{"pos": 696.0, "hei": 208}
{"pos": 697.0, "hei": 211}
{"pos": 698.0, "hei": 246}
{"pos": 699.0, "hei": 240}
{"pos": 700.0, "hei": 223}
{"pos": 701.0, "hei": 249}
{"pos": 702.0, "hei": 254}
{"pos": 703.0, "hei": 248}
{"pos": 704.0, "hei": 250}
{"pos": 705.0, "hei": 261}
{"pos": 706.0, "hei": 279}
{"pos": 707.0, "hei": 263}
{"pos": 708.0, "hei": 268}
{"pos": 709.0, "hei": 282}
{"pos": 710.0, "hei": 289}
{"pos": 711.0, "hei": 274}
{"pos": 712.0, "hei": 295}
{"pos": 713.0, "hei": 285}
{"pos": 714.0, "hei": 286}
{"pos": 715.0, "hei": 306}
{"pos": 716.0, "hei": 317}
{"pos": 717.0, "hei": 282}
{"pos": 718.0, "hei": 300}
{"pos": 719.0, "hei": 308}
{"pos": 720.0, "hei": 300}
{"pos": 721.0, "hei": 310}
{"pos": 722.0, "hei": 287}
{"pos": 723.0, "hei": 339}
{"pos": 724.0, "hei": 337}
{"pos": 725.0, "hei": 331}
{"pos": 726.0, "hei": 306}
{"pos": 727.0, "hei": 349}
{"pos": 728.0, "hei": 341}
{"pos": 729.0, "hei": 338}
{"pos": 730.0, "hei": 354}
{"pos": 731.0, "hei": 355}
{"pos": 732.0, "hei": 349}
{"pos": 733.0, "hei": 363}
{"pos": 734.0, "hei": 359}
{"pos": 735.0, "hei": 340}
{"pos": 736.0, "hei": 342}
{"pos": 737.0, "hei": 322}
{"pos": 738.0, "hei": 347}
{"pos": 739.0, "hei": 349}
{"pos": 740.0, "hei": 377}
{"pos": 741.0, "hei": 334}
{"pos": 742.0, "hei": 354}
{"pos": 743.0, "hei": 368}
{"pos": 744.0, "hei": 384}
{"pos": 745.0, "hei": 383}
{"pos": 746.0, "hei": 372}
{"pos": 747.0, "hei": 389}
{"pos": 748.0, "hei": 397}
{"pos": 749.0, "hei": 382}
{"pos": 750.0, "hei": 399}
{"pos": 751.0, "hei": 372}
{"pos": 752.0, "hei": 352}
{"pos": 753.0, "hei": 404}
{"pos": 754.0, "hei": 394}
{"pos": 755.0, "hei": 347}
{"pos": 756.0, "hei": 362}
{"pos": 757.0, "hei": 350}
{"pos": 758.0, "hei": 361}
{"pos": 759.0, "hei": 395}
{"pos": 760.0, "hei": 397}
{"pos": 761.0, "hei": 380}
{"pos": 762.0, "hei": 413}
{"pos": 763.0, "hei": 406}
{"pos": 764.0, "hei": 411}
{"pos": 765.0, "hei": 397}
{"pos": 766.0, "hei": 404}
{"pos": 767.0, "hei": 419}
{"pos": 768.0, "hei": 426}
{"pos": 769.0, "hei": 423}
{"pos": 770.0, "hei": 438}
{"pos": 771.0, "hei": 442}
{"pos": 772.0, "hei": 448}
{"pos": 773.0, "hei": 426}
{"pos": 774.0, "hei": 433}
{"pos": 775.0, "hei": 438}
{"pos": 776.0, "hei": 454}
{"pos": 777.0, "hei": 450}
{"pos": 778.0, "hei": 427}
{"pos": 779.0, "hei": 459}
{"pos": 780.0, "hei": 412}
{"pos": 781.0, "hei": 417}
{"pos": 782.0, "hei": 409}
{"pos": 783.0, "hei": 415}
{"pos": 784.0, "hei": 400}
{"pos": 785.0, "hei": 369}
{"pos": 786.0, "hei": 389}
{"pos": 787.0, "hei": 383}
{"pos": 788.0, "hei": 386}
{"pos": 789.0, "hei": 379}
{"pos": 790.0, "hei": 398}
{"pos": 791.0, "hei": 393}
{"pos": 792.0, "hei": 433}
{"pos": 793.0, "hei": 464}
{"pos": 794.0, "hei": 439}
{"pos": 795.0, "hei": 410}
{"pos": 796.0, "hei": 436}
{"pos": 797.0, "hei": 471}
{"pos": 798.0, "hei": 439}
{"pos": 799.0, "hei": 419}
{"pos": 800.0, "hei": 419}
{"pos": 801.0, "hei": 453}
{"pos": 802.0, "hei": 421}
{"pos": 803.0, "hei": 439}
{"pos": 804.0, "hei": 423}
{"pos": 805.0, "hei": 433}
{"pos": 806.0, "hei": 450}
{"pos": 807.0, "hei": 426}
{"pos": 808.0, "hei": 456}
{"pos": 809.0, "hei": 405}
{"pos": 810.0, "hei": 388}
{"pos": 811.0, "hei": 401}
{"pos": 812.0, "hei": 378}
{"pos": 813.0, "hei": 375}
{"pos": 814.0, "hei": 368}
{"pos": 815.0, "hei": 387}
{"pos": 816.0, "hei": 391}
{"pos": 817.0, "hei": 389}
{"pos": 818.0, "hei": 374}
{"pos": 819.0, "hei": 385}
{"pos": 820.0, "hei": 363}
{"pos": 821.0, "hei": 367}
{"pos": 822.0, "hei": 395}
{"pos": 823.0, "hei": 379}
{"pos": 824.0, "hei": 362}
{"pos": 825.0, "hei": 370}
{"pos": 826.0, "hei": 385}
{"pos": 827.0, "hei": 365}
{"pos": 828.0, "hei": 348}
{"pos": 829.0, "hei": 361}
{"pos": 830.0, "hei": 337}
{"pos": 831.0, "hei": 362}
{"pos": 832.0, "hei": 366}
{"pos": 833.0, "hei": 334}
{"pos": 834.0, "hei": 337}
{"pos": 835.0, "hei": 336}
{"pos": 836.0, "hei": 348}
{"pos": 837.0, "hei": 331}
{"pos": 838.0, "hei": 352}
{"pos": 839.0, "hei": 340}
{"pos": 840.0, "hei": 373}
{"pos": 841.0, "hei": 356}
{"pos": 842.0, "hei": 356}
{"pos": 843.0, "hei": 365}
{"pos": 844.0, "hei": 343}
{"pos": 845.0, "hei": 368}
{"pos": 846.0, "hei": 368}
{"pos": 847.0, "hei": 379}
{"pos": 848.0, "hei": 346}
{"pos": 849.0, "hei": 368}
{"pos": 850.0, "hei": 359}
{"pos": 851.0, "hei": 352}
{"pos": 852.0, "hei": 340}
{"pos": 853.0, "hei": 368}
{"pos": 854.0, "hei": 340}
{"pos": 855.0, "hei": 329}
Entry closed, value 1.81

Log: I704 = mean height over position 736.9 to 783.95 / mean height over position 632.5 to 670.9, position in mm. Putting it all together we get 1.88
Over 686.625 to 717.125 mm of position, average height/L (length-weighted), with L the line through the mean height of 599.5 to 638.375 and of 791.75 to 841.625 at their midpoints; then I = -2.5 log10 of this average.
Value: 0.263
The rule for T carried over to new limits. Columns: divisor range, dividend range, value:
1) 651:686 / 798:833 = 2.38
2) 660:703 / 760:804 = 2.50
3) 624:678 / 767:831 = 1.99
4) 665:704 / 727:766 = 2.23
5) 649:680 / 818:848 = 2.01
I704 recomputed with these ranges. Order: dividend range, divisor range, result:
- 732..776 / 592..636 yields 1.69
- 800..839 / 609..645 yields 1.65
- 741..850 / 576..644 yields 1.71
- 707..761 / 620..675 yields 1.61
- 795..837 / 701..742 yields 1.25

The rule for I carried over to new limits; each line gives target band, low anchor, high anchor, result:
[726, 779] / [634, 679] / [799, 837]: -0.238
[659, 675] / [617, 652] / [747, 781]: 0.412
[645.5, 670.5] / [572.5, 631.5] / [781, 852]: 0.335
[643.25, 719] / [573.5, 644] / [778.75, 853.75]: 0.390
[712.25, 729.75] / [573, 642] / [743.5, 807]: 0.128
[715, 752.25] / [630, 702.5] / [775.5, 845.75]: -0.210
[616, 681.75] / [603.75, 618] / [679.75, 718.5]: 0.090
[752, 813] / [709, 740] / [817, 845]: -0.204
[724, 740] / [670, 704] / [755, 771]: -0.143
